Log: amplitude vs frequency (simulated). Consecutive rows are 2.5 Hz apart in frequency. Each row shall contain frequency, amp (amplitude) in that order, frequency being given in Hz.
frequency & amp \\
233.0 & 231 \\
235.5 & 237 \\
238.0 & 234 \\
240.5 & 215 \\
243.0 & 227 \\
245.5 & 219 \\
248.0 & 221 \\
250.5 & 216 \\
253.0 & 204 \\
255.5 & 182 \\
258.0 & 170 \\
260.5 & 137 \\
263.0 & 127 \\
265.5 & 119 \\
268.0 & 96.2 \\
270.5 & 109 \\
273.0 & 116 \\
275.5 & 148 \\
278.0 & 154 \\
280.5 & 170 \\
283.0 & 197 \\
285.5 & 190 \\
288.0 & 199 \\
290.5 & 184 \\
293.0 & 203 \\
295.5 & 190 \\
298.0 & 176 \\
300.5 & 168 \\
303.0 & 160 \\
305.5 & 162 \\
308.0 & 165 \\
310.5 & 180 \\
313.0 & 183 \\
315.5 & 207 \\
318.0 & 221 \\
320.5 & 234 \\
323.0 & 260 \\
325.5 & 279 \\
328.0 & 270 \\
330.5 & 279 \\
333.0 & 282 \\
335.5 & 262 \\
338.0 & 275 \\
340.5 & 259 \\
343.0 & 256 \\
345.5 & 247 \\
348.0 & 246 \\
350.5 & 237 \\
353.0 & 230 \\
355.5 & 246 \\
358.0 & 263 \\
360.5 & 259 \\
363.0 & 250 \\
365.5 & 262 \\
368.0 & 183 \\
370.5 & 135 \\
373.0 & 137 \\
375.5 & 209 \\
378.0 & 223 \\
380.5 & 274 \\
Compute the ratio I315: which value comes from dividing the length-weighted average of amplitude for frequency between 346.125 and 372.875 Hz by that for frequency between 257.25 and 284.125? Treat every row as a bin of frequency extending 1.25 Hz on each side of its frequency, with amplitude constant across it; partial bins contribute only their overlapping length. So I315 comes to 1.63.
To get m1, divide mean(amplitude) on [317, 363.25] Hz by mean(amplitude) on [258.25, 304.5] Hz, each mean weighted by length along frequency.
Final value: 1.62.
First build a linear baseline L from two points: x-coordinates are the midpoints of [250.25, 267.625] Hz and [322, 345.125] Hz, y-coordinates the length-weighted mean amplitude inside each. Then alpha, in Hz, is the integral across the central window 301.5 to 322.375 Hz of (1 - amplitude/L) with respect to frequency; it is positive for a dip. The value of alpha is 4.1 Hz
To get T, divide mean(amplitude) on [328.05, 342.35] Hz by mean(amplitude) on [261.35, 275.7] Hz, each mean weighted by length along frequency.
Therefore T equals 2.30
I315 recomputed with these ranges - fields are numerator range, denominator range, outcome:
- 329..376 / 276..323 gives 1.27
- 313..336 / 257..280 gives 1.91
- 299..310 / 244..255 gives 0.78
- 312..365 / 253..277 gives 1.82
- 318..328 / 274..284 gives 1.54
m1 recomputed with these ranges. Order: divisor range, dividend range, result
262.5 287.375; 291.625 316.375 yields 1.24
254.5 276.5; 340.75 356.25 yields 1.84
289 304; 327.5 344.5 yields 1.49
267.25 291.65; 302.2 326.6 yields 1.31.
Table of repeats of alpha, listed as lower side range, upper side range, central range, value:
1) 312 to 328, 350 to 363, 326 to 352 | -2.2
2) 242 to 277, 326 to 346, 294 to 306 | 2.5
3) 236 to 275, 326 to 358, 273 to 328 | 6.7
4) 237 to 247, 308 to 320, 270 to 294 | 4.6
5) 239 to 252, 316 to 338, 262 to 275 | 6.5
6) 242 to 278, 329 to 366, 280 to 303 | 1.3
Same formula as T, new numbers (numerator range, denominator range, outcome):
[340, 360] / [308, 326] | 1.14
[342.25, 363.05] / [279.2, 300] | 1.32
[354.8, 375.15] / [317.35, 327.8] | 0.86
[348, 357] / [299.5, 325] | 1.22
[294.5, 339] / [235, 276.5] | 1.26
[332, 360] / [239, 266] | 1.36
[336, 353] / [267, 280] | 1.97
